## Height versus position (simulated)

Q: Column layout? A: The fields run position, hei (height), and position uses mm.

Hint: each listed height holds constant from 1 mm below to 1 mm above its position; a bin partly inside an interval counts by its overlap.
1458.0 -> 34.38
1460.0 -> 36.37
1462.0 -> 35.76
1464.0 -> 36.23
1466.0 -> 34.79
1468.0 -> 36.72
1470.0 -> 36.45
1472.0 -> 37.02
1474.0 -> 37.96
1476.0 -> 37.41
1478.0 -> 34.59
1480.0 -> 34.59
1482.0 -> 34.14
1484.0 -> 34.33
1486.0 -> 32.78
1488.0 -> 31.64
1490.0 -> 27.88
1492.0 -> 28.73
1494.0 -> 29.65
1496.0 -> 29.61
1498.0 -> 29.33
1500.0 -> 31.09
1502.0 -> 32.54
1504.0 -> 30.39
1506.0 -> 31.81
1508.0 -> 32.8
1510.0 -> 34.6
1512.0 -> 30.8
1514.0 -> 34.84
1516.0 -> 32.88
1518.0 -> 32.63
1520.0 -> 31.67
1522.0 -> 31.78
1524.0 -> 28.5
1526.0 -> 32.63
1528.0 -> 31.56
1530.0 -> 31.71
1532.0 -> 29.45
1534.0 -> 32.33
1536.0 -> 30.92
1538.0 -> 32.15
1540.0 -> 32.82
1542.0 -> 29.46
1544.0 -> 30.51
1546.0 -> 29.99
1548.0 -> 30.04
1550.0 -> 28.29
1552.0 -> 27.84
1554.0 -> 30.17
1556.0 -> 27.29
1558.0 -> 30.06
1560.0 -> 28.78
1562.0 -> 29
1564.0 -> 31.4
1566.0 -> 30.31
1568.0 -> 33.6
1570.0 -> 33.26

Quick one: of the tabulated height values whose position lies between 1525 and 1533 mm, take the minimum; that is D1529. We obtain 29.45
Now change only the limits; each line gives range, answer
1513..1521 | 31.67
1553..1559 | 27.29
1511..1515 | 30.8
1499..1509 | 30.39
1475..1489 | 31.64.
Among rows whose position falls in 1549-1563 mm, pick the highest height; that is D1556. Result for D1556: 30.17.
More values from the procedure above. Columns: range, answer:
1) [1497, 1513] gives 34.6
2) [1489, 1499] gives 29.65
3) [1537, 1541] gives 32.82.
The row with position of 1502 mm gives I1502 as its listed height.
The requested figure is 32.54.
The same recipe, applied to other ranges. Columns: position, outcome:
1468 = 36.72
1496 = 29.61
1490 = 27.88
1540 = 32.82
